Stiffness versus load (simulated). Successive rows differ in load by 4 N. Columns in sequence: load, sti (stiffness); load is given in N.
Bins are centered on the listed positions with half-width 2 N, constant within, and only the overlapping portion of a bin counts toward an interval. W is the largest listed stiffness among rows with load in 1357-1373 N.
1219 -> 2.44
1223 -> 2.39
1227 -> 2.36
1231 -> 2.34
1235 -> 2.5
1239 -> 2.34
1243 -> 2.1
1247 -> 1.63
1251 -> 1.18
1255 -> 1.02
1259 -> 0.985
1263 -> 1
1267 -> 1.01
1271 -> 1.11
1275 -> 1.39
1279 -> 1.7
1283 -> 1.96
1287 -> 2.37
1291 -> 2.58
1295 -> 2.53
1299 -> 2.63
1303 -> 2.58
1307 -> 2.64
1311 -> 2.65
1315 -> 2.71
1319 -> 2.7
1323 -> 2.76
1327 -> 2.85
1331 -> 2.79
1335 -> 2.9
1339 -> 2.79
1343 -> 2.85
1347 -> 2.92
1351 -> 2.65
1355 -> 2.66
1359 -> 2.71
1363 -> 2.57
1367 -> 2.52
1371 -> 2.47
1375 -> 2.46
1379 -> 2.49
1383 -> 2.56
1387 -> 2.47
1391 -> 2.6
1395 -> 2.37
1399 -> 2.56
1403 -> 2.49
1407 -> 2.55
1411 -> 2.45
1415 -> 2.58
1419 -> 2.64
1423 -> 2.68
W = 2.71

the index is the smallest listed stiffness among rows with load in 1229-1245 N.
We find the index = 2.1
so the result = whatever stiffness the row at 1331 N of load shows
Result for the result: 2.79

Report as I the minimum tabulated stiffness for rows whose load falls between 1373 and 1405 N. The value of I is 2.37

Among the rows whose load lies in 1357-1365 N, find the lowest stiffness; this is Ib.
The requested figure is 2.57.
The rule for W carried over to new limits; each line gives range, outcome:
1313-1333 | 2.85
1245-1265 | 1.63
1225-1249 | 2.5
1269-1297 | 2.58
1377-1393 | 2.6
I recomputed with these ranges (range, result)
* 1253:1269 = 0.985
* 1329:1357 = 2.65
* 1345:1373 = 2.47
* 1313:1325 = 2.7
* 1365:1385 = 2.46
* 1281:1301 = 1.96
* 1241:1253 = 1.18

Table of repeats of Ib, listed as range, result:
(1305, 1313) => 2.64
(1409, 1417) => 2.45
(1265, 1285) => 1.01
